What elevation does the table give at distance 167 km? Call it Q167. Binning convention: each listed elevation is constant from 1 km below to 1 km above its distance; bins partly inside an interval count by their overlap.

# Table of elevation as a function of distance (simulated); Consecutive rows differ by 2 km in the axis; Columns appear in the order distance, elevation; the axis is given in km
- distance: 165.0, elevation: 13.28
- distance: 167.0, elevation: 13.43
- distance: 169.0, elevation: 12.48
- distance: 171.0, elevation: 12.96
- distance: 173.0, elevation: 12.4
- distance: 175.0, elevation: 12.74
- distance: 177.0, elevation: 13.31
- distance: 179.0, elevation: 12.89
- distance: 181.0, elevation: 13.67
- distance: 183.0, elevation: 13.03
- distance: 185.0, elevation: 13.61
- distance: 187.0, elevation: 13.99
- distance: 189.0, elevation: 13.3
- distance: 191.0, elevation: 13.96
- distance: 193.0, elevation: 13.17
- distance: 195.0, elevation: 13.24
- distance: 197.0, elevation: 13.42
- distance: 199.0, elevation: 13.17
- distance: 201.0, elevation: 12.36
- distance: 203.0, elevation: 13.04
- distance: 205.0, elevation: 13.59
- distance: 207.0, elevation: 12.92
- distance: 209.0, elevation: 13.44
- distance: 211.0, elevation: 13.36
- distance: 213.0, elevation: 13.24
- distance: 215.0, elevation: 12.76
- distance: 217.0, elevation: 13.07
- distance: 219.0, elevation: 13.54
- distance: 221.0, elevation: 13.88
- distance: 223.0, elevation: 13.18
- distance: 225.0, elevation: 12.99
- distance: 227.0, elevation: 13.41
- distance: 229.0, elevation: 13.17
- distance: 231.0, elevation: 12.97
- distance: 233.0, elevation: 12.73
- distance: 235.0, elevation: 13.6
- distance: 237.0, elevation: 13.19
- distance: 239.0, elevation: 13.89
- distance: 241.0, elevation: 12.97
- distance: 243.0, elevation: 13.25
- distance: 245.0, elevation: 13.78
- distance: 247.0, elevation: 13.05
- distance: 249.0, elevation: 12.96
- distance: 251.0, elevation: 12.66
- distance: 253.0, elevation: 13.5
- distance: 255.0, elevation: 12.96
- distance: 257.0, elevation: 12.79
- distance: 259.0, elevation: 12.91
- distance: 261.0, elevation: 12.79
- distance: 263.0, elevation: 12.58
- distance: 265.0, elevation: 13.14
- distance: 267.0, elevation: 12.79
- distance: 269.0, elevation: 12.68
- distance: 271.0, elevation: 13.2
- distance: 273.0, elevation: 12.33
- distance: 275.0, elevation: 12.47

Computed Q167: 13.43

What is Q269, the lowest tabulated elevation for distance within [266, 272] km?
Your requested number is 12.68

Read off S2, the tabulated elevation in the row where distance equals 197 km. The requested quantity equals 13.42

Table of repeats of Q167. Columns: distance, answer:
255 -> 12.96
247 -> 13.05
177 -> 13.31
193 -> 13.17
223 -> 13.18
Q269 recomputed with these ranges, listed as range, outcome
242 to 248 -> 13.05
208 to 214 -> 13.24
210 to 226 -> 12.76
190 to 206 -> 12.36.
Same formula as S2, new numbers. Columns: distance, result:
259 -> 12.91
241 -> 12.97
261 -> 12.79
